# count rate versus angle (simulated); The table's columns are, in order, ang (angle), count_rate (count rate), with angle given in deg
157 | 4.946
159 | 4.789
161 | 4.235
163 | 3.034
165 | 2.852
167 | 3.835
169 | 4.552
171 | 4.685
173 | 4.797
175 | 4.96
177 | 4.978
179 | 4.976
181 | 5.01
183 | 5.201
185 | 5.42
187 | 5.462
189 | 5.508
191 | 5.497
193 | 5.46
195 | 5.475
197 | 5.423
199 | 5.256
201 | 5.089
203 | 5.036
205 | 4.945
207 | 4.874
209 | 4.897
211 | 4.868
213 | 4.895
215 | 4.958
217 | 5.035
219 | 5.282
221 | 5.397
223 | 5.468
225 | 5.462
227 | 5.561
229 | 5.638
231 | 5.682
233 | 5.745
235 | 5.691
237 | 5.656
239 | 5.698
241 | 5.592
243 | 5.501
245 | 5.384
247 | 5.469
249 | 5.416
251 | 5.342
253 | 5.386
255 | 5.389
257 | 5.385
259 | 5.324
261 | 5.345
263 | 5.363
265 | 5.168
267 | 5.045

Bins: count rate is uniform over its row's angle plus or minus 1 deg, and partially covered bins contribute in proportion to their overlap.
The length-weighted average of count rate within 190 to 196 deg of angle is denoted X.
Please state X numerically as 5.48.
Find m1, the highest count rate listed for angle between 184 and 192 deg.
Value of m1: 5.508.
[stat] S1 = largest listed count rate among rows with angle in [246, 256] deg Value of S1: 5.469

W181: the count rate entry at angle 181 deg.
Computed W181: 5.01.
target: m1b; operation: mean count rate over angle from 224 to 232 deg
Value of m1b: 5.59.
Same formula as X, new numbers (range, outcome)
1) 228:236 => 5.69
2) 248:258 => 5.38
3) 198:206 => 5.08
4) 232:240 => 5.7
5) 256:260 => 5.35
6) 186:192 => 5.49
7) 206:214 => 4.88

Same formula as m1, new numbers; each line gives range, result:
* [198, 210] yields 5.256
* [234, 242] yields 5.698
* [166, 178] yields 4.978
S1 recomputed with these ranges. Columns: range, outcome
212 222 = 5.397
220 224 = 5.468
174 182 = 5.01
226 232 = 5.682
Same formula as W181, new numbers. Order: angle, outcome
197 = 5.423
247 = 5.469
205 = 4.945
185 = 5.42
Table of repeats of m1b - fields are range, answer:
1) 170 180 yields 4.88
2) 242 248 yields 5.45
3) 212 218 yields 4.96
